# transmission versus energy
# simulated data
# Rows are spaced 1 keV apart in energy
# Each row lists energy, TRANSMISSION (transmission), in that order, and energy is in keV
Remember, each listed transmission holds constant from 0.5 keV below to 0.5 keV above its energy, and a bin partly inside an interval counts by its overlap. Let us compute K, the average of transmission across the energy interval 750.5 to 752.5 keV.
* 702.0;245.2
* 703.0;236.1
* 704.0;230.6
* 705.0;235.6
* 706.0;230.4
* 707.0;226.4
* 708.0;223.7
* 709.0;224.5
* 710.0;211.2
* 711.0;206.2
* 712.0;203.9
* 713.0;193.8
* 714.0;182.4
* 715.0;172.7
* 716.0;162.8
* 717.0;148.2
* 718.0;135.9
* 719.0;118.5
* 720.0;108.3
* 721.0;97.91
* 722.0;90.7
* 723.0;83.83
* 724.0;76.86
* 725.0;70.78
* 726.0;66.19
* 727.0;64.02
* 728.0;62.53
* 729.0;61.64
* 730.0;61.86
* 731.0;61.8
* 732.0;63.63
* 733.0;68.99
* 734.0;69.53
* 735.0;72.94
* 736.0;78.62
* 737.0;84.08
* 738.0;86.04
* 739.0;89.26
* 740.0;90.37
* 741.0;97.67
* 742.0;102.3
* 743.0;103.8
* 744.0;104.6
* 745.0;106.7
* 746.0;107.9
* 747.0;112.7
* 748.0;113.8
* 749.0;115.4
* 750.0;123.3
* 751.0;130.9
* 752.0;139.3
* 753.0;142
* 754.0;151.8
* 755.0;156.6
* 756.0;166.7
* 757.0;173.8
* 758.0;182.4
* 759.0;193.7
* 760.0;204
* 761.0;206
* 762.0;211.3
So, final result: 135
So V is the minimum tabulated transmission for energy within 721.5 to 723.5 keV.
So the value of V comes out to 83.83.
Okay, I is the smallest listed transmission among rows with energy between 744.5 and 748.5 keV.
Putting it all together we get 106.7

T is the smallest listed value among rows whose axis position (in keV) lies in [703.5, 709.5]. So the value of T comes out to 223.7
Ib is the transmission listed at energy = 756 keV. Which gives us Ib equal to 166.7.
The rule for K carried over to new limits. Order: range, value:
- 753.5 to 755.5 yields 154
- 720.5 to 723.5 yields 90.8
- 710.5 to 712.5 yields 205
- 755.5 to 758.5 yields 174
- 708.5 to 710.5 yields 218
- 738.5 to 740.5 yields 89.8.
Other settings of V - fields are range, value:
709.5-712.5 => 203.9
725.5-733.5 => 61.64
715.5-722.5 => 90.7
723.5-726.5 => 66.19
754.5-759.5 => 156.6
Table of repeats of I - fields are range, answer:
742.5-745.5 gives 103.8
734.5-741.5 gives 72.94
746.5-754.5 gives 112.7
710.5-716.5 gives 162.8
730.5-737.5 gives 61.8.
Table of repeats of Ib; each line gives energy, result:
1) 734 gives 69.53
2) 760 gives 204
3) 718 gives 135.9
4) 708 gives 223.7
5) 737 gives 84.08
